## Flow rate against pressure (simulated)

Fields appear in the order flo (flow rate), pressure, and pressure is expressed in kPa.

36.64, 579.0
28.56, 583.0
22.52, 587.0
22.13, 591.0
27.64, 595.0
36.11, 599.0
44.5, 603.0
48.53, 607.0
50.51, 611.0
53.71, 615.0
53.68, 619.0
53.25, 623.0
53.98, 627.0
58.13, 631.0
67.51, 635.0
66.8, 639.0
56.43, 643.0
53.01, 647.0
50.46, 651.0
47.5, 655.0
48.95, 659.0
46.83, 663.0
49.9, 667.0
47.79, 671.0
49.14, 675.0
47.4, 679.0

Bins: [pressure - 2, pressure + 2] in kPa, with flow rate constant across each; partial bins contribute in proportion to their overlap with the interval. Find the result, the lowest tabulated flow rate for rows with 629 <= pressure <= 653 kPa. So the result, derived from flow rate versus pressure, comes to 50.46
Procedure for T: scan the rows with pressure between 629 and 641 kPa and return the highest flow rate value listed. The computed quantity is 67.51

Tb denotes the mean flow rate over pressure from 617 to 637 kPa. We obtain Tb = 57.3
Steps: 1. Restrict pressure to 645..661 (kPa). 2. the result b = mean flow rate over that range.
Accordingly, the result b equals 50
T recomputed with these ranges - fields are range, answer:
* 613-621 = 53.71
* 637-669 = 66.8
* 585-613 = 50.51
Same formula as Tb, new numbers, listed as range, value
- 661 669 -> 48.4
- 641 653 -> 53.3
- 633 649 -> 60.9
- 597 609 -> 43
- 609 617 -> 52.1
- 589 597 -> 24.9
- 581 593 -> 24.4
